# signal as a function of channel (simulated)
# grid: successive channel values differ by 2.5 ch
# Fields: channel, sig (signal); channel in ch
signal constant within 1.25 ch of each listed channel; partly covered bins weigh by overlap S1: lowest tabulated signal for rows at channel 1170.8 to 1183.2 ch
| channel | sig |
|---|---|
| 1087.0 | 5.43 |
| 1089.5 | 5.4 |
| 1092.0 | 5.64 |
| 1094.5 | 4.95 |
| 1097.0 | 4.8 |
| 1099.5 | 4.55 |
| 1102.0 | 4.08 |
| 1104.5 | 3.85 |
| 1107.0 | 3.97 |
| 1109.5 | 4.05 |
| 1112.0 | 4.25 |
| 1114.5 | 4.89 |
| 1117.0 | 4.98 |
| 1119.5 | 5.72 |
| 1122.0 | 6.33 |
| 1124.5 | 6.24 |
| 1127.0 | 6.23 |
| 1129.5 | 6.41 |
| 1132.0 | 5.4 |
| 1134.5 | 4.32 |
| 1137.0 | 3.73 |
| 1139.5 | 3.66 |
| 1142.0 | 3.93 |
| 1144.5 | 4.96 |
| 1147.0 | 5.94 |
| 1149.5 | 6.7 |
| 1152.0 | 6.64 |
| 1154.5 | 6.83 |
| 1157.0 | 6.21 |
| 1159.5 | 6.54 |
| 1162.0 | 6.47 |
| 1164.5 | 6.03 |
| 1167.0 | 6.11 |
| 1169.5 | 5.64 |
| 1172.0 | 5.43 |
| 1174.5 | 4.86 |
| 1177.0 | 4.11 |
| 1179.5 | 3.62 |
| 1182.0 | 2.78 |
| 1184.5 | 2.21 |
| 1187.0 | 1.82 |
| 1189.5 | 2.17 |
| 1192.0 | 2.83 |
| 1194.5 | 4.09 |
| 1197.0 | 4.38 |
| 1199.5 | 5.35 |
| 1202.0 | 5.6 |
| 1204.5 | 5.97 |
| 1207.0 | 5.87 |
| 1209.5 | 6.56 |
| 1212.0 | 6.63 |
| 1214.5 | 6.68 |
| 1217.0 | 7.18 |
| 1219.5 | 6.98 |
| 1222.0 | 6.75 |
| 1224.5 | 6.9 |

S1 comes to 2.78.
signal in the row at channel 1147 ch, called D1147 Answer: 5.94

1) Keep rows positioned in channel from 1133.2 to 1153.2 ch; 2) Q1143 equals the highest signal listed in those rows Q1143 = 6.7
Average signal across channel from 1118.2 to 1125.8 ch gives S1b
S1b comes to 6.09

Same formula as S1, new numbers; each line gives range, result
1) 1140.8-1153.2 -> 3.93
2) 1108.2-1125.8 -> 4.05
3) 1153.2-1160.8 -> 6.21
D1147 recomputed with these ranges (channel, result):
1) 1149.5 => 6.7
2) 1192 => 2.83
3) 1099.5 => 4.55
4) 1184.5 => 2.21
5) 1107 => 3.97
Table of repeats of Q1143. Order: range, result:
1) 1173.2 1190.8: 4.86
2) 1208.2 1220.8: 7.18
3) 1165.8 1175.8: 6.11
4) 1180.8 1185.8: 2.78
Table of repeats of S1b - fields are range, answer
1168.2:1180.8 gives 4.73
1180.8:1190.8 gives 2.25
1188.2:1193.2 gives 2.49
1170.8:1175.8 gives 5.13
